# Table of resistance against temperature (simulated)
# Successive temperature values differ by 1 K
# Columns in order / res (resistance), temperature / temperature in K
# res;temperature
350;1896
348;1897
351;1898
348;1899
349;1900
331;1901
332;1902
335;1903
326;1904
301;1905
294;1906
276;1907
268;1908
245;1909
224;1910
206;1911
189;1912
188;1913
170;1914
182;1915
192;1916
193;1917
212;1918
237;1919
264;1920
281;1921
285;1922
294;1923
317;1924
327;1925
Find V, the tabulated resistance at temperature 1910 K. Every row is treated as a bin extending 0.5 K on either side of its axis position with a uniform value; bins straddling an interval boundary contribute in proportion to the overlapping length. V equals 224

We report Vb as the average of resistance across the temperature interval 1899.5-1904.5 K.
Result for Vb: 335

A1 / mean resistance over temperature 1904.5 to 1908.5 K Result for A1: 285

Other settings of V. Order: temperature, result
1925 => 327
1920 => 264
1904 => 326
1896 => 350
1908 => 268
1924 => 317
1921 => 281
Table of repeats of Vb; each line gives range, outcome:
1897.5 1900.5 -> 349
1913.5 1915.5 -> 176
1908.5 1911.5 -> 225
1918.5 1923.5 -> 272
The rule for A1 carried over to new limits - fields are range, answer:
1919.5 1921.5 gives 272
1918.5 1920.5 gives 250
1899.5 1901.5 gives 340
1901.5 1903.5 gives 334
